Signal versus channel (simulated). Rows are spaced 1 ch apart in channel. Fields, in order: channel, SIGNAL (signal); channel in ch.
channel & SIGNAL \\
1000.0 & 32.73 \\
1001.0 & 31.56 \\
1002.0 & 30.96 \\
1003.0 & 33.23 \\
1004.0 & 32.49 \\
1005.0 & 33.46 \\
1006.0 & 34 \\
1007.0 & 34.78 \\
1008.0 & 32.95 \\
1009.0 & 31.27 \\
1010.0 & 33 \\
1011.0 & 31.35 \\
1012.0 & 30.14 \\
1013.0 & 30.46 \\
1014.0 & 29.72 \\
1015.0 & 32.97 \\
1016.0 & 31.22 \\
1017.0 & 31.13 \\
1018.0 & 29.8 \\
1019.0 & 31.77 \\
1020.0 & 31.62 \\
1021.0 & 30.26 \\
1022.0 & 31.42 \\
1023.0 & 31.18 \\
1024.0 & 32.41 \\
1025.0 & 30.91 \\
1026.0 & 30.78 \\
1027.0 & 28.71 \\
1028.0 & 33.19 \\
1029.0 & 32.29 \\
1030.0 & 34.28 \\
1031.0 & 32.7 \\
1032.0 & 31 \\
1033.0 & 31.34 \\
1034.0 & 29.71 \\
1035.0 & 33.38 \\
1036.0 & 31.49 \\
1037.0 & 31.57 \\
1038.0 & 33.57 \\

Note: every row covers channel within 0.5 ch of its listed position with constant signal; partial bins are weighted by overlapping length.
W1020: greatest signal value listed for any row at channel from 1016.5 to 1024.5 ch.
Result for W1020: 32.41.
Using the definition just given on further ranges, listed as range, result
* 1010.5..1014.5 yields 31.35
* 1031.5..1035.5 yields 33.38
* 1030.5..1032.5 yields 32.7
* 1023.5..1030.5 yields 34.28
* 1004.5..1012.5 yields 34.78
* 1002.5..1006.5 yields 34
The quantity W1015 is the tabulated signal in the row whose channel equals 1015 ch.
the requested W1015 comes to 32.97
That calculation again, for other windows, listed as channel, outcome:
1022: 31.42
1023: 31.18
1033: 31.34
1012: 30.14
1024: 32.41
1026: 30.78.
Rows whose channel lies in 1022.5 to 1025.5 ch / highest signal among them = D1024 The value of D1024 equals 32.41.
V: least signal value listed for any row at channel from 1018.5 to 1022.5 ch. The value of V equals 30.26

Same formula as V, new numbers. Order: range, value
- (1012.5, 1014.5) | 29.72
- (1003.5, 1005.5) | 32.49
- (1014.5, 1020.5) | 29.8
